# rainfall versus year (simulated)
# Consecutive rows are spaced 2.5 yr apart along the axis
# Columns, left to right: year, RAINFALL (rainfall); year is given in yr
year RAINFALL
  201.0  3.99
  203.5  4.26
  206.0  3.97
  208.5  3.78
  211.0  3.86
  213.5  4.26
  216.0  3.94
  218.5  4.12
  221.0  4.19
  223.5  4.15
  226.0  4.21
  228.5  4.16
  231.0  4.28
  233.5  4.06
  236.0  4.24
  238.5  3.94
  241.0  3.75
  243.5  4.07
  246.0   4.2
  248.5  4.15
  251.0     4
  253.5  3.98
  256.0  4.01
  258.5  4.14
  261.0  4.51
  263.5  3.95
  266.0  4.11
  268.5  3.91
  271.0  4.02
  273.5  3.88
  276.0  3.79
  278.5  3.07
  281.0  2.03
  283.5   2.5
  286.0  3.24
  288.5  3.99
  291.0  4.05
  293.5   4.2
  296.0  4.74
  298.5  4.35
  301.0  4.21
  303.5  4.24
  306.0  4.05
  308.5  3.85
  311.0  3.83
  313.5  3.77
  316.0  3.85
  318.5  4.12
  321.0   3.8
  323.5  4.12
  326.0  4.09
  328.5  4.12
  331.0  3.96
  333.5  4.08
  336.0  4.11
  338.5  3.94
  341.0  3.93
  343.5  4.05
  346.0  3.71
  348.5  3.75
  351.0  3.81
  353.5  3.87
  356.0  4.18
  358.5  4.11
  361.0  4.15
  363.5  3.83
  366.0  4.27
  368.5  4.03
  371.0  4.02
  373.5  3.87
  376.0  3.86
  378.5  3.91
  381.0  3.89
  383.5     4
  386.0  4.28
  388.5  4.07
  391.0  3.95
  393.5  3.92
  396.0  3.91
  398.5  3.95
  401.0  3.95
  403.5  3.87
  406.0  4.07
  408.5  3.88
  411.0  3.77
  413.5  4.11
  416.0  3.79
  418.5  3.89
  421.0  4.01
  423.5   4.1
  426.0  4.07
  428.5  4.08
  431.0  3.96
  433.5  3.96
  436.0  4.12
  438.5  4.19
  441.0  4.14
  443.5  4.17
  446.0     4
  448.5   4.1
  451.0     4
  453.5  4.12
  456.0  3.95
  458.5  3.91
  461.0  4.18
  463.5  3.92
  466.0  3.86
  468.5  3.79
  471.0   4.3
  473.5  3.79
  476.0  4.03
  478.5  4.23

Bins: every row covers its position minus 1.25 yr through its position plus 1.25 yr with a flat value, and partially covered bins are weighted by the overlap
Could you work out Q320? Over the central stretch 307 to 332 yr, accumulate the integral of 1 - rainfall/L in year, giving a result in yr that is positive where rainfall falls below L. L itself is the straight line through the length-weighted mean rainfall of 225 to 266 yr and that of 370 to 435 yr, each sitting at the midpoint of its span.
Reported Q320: 0.5 yr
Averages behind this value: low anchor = 4.1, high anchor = 3.97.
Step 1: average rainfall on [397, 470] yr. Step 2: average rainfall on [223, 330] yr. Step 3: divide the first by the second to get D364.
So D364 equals 1.0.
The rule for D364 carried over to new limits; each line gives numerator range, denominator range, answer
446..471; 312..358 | 1.01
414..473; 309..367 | 1.01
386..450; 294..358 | 1.00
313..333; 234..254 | 0.99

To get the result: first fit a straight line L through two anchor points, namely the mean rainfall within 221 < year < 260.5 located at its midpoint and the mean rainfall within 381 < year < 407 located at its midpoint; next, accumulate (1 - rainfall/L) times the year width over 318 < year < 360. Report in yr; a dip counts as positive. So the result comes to 0.5 yr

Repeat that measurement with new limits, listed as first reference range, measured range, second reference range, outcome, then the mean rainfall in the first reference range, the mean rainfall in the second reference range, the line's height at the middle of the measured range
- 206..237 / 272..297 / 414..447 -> 3.3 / 4.1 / 4.04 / 4.08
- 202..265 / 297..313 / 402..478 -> -0.1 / 4.09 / 4.01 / 4.06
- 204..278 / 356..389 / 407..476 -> -0.1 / 4.05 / 4.01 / 4.02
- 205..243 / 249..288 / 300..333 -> 3.3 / 4.06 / 4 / 4.03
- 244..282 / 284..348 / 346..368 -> -1.0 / 3.87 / 3.98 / 3.93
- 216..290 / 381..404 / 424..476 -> 0.0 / 3.89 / 4.03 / 3.99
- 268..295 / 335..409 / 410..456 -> -2.9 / 3.52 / 4.03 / 3.82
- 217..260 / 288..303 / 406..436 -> -0.8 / 4.1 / 3.98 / 4.06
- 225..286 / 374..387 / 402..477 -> -0.1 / 3.86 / 4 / 3.96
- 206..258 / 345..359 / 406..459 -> 0.5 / 4.07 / 4.02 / 4.04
